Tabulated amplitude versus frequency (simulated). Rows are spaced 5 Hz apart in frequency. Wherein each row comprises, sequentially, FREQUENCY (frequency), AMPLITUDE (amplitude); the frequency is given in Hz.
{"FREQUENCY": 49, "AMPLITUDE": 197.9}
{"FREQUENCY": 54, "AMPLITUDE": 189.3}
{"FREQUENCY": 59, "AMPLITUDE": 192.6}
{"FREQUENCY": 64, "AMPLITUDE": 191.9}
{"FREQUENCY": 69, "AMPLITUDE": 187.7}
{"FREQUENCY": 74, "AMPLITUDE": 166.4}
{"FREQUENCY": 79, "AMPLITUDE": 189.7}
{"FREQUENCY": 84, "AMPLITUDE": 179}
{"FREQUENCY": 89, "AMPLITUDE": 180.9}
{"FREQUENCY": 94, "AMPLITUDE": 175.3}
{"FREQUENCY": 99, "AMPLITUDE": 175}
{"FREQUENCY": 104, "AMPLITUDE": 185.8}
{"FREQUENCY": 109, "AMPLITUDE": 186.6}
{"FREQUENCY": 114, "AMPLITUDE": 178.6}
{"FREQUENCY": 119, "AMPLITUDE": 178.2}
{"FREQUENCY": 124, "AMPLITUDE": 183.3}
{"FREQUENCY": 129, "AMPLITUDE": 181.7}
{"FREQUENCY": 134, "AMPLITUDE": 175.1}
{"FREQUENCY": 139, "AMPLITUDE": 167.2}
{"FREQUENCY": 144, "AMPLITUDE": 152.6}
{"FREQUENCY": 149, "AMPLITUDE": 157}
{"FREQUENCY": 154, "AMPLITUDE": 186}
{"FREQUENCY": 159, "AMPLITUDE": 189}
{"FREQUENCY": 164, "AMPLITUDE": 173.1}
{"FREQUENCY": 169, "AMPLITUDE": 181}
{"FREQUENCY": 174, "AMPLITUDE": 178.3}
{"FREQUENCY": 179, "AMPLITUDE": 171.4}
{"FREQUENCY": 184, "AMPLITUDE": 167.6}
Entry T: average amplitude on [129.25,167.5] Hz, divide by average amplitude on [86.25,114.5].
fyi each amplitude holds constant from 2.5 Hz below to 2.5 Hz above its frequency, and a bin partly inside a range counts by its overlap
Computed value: 0.95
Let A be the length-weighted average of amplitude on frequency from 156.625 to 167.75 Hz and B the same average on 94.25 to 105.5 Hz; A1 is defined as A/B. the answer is 1.01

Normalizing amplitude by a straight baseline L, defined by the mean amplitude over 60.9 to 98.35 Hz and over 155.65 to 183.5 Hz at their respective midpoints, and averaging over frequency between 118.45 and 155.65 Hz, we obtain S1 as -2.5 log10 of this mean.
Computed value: 0.04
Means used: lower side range 181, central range 172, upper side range 178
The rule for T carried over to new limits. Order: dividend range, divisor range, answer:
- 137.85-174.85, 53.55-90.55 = 0.94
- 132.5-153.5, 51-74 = 0.88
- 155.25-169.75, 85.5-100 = 1.02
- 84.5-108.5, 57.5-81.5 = 0.97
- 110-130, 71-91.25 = 1.01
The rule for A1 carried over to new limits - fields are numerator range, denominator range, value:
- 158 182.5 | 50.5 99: 0.97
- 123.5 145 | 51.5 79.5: 0.93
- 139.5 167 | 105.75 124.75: 0.94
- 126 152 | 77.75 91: 0.92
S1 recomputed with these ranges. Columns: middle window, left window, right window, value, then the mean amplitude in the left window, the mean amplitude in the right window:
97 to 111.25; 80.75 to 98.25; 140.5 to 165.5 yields -0.035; 179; 171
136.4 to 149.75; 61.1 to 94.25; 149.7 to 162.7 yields 0.144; 182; 182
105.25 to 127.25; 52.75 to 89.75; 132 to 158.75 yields -0.040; 185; 169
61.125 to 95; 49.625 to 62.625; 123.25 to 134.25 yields 0.039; 192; 181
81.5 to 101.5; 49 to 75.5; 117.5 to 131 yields 0.042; 187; 181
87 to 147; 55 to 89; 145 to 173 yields 0.022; 184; 176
